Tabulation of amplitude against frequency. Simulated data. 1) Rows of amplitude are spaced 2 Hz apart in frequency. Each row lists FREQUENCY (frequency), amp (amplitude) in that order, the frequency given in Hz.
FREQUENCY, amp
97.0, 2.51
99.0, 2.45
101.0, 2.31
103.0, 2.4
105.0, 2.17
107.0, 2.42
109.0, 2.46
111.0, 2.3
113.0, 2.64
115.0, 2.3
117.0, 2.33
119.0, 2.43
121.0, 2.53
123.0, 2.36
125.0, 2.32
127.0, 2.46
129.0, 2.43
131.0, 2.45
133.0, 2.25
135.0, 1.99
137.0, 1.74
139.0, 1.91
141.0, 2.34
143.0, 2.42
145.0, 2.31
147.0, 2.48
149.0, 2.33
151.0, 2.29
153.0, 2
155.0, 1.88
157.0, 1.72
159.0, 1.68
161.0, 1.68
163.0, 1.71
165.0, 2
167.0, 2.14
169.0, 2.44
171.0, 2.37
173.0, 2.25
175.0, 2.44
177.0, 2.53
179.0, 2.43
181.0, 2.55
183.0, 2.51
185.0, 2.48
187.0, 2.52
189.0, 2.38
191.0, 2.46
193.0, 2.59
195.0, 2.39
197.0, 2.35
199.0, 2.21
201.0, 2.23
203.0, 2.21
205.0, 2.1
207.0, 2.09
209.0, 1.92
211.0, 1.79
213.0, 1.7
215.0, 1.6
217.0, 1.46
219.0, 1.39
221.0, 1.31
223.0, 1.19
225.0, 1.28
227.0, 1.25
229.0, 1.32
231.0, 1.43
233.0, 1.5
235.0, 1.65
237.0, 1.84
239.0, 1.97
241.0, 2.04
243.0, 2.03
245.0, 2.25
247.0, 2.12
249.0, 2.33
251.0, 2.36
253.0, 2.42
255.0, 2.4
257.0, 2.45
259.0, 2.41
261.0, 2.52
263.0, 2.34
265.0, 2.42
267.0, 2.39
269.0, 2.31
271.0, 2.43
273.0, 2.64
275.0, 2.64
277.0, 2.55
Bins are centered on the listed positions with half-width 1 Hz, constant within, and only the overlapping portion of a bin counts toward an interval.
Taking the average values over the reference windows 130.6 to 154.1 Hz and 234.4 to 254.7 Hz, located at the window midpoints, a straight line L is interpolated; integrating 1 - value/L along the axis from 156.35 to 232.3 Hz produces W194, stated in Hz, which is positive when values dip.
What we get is 5.6 Hz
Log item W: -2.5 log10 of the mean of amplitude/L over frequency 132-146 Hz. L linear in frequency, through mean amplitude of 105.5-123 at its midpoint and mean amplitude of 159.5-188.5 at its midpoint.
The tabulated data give 0.11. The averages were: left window 2.42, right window 2.28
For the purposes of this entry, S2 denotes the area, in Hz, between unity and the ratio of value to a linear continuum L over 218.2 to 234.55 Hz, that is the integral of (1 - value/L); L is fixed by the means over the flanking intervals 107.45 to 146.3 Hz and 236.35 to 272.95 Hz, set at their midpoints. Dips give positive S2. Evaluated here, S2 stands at 6.8 Hz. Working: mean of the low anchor 2.32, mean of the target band 1.34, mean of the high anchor 2.29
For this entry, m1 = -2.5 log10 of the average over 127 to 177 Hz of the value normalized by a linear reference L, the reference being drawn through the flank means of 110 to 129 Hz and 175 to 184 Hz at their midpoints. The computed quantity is 0.14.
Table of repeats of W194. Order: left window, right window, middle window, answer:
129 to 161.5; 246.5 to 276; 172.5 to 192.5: -2.3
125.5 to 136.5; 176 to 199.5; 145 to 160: 1.8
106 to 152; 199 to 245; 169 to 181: -2.3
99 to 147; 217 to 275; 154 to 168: 2.5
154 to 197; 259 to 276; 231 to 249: 3.6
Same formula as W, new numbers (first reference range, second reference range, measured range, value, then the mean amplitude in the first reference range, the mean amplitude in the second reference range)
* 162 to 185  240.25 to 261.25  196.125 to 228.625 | 0.30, 2.31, 2.3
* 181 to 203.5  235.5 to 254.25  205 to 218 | 0.28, 2.4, 2.14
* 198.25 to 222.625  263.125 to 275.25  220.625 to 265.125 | 0.13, 1.81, 2.45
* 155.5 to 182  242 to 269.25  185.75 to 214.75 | 0.01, 2.14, 2.34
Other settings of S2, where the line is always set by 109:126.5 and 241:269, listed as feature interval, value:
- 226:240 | 4.64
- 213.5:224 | 4.22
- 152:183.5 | 3.15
